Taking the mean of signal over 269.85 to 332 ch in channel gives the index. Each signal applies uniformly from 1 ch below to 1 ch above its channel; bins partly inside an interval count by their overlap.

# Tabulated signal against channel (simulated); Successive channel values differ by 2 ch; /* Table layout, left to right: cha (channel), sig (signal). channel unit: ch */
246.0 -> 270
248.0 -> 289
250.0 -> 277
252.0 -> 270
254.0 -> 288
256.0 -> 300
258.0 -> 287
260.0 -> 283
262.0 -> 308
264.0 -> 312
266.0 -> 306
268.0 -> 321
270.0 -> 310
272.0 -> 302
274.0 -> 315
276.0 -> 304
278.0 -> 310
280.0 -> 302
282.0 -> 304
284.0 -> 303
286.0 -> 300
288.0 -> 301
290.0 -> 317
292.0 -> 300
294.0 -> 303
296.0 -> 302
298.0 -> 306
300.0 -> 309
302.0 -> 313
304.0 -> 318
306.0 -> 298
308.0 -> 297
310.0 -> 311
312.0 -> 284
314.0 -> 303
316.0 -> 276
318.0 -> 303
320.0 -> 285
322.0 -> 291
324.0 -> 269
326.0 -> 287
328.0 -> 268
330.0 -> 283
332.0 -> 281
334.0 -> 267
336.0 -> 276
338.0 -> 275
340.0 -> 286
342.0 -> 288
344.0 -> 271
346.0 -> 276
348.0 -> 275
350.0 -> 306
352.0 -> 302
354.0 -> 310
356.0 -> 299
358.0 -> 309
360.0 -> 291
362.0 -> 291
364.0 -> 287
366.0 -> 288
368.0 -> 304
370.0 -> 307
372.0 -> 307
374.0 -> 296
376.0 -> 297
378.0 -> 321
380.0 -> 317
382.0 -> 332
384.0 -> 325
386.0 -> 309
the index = 299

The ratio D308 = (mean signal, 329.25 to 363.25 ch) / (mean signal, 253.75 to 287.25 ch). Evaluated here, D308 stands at 0.9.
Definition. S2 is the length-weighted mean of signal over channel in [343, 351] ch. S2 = 282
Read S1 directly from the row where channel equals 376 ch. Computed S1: 297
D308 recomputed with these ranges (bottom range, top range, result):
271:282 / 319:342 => 0.91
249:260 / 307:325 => 1.02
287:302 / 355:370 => 0.97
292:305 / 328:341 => 0.90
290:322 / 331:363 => 0.96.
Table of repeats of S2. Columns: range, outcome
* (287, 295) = 305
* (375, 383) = 317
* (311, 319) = 292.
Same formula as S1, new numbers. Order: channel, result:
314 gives 303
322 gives 291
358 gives 309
